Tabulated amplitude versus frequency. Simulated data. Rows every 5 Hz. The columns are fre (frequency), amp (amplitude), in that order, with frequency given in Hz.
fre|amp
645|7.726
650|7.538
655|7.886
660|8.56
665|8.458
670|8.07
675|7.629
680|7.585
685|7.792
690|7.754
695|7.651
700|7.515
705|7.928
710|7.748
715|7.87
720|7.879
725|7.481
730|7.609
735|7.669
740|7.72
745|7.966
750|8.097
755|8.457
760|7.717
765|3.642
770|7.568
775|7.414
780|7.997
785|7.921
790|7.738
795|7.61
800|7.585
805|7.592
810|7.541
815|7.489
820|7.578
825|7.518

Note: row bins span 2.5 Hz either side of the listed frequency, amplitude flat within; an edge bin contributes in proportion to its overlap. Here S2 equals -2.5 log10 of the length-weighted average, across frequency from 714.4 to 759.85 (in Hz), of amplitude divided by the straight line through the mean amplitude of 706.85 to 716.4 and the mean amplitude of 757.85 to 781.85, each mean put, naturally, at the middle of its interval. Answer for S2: -0.07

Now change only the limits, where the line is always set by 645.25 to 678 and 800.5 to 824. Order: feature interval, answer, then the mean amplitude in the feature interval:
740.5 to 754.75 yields -0.04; 8.05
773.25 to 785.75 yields -0.02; 7.78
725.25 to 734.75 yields 0.03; 7.59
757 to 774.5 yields 0.18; 6.5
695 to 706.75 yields 0.03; 7.69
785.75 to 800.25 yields -0.01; 7.69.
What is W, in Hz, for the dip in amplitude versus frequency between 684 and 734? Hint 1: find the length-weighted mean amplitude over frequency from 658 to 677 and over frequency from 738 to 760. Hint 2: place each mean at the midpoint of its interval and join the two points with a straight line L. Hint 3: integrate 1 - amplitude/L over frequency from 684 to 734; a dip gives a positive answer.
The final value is 2.4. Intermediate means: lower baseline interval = 8.18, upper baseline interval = 8.03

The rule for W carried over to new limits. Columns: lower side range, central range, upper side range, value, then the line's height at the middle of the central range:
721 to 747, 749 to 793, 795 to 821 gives 1.47 Hz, 7.63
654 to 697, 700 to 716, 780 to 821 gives 0.14 Hz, 7.86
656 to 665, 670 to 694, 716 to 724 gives 1.37 Hz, 8.2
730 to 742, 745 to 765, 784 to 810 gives 0.40 Hz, 7.67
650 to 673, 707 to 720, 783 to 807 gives 0.23 Hz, 7.97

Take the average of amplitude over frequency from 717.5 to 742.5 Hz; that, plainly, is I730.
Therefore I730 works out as 7.67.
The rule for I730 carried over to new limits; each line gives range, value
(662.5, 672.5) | 8.26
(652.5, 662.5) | 8.22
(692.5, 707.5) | 7.7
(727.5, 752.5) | 7.81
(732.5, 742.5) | 7.69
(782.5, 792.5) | 7.83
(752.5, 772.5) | 6.85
